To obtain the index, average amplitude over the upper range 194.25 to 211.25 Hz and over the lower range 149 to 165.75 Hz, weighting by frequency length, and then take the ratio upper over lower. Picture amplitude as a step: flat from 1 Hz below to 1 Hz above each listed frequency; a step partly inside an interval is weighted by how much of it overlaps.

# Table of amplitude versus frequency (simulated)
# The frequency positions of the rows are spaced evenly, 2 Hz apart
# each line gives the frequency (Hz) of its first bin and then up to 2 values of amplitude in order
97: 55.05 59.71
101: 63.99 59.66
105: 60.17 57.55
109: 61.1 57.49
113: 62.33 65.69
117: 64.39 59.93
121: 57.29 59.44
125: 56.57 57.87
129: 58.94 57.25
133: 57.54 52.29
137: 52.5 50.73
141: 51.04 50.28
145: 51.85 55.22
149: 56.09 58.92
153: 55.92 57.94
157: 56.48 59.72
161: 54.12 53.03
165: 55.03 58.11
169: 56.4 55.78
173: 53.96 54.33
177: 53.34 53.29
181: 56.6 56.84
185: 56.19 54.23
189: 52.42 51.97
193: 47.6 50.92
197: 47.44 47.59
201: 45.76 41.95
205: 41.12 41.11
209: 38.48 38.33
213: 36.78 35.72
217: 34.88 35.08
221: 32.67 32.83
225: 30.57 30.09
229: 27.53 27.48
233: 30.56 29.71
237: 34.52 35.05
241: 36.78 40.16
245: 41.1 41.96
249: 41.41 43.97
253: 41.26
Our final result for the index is 0.78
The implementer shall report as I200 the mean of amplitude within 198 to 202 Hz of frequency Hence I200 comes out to 46.7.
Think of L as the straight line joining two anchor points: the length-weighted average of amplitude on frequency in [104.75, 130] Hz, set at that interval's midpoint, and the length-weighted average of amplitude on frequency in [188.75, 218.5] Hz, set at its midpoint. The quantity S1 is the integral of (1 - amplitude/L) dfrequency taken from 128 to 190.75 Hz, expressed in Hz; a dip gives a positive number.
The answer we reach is -4.3 Hz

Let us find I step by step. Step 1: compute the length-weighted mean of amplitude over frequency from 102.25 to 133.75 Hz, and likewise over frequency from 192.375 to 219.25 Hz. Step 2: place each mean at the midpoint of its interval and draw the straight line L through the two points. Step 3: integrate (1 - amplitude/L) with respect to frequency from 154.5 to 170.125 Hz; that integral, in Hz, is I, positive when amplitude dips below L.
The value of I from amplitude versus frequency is -1.8 Hz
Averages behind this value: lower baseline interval 59.6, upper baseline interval 41.7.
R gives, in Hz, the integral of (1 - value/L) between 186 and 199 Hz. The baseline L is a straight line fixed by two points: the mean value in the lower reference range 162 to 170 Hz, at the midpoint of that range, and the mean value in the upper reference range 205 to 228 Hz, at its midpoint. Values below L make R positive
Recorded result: -1.59 Hz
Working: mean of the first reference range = 55.6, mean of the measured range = 50.5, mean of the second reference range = 35.4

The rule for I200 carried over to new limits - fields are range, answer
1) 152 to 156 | 56.9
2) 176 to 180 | 53.3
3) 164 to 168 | 56.6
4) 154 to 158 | 57.2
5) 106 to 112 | 58.7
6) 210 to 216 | 36.9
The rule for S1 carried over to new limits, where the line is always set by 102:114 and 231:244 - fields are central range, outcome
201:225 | 1.01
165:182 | -3.11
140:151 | -0.26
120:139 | -0.30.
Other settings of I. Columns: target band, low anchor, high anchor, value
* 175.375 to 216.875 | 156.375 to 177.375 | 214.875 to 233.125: -3.63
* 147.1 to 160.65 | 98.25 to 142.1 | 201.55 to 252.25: -1.56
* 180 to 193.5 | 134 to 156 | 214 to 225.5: -3.56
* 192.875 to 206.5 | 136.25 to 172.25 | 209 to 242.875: -1.46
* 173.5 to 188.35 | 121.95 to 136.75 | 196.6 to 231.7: -3.39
